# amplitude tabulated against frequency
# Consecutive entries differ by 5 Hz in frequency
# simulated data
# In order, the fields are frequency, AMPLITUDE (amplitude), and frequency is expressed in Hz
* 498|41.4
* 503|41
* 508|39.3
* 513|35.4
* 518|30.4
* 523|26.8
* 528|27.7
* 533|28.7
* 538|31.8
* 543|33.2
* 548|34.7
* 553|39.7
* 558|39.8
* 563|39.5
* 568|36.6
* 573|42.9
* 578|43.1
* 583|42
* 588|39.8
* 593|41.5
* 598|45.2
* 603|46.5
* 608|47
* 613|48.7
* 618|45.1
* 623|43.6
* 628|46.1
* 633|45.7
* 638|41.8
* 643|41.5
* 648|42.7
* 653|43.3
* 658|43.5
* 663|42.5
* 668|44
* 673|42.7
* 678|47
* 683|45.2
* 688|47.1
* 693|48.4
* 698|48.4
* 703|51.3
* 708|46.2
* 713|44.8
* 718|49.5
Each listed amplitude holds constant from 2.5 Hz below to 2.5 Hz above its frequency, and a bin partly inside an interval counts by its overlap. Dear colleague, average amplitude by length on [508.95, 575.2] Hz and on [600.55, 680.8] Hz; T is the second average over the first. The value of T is 1.3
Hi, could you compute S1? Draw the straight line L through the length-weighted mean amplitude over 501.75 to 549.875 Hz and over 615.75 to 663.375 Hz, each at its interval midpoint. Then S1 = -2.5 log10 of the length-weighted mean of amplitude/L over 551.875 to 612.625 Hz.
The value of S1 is -0.11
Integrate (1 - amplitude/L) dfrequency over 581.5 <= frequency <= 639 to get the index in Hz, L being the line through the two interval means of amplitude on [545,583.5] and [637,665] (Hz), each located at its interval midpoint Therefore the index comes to -4.7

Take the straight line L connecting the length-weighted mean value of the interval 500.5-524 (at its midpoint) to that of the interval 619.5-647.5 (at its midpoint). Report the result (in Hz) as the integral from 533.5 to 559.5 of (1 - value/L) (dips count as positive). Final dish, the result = 1.7 Hz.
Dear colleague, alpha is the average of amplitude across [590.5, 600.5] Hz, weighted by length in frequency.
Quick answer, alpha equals 43.4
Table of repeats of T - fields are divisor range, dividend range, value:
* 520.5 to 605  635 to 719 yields 1.20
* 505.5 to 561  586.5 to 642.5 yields 1.33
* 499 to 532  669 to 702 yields 1.39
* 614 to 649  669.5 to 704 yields 1.06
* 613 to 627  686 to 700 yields 1.06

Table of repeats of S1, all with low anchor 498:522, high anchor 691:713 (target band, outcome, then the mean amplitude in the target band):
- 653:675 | 0.064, 43.2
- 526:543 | 0.255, 30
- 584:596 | 0.008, 41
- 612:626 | -0.060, 45.5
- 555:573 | 0.013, 39.3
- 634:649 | 0.054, 42.3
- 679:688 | 0.023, 46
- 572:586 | -0.050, 42.5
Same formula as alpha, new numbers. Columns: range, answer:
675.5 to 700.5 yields 47.2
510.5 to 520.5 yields 32.9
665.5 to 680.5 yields 44.6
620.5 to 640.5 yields 44.3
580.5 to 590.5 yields 40.9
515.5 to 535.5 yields 28.4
